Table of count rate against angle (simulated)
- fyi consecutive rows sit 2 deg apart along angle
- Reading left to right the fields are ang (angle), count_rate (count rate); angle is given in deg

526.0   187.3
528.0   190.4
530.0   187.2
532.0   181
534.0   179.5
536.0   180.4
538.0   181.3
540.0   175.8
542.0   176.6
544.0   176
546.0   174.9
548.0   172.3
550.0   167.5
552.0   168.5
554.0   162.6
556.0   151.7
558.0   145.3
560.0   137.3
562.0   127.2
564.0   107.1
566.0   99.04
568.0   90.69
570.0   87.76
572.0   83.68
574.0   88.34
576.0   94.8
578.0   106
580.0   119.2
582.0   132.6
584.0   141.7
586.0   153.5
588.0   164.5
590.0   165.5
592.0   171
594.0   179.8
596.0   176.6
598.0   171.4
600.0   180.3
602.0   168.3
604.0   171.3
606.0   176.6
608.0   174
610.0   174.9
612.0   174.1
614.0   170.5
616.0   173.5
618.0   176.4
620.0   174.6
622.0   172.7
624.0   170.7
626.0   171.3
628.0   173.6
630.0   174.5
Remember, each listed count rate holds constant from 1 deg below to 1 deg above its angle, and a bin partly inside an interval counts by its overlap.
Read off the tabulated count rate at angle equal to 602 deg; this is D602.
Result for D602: 168.3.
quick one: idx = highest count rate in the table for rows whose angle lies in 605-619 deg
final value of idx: 176.6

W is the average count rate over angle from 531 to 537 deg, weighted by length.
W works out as 180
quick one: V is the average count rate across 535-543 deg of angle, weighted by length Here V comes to 179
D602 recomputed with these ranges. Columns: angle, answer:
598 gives 171.4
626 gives 171.3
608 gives 174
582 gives 132.6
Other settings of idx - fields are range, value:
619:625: 174.6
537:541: 181.3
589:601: 180.3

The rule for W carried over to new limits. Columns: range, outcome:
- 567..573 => 87.4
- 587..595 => 170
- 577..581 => 113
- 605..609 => 175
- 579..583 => 126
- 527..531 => 189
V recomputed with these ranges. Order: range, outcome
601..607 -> 172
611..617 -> 173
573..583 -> 108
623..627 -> 171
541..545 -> 176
